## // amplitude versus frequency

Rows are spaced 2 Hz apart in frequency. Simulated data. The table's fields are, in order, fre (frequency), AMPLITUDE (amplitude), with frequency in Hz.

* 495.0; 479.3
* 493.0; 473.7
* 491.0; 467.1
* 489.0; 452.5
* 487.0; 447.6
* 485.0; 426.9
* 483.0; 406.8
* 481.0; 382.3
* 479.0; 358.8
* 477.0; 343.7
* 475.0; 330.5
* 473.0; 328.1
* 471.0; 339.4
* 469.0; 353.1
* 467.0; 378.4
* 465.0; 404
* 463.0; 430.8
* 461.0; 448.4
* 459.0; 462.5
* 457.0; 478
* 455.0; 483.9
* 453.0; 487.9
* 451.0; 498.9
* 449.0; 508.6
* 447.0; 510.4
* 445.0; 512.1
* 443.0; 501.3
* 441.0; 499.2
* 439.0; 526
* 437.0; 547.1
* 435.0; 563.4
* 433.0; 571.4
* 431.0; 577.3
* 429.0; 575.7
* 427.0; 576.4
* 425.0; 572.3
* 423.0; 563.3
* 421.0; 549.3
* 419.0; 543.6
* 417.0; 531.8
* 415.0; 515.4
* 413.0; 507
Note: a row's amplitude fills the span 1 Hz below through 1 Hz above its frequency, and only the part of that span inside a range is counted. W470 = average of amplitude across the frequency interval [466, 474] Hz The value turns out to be 350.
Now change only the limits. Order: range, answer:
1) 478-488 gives 404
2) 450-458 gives 487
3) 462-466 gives 417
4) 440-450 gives 506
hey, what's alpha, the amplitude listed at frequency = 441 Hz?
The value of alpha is 499.2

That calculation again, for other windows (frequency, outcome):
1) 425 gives 572.3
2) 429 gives 575.7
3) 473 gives 328.1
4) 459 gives 462.5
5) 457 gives 478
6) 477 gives 343.7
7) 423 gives 563.3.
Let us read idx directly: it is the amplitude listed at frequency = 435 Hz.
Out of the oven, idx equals 563.4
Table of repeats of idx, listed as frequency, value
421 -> 549.3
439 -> 526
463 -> 430.8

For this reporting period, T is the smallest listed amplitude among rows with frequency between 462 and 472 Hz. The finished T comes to 339.4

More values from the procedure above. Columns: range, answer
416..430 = 531.8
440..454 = 487.9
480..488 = 382.3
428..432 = 575.7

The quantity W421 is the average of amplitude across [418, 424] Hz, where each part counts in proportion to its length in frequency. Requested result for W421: 552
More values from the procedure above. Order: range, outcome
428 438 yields 567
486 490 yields 450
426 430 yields 576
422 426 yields 568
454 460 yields 475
